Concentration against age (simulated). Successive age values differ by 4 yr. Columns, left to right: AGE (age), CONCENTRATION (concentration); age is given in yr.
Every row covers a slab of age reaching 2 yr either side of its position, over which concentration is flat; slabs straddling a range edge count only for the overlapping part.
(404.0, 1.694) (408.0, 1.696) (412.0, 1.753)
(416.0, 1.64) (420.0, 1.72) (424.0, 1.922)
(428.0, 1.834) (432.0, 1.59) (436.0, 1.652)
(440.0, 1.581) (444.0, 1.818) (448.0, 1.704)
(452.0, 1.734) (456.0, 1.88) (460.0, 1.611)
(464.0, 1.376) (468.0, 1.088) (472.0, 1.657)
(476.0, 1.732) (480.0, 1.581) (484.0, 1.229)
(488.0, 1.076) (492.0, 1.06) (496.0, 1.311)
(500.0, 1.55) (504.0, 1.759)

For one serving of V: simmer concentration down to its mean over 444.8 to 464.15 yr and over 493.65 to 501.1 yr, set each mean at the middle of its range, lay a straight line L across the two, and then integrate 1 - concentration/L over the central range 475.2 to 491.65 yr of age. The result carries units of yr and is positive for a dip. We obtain 1.7 yr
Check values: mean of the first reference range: 1.7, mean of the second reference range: 1.4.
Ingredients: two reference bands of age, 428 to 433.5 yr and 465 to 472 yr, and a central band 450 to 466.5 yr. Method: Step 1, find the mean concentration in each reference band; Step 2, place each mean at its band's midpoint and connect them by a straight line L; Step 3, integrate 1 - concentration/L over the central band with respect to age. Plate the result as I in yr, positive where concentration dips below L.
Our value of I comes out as -2.8 yr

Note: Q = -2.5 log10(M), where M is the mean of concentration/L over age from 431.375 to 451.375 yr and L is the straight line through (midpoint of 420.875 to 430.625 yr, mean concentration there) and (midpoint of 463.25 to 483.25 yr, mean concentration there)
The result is 0.03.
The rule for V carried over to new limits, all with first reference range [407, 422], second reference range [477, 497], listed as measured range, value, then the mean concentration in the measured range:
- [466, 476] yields -0.6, 1.44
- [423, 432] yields -1.0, 1.81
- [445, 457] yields -2.3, 1.77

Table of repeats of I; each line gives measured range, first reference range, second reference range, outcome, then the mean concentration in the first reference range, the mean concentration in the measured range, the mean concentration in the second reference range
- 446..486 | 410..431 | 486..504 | -2.0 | 1.77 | 1.56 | 1.31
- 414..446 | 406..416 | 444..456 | 0.3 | 1.71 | 1.72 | 1.76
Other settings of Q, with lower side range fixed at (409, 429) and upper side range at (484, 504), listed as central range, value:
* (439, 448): -0.07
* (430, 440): 0.03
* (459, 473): 0.05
